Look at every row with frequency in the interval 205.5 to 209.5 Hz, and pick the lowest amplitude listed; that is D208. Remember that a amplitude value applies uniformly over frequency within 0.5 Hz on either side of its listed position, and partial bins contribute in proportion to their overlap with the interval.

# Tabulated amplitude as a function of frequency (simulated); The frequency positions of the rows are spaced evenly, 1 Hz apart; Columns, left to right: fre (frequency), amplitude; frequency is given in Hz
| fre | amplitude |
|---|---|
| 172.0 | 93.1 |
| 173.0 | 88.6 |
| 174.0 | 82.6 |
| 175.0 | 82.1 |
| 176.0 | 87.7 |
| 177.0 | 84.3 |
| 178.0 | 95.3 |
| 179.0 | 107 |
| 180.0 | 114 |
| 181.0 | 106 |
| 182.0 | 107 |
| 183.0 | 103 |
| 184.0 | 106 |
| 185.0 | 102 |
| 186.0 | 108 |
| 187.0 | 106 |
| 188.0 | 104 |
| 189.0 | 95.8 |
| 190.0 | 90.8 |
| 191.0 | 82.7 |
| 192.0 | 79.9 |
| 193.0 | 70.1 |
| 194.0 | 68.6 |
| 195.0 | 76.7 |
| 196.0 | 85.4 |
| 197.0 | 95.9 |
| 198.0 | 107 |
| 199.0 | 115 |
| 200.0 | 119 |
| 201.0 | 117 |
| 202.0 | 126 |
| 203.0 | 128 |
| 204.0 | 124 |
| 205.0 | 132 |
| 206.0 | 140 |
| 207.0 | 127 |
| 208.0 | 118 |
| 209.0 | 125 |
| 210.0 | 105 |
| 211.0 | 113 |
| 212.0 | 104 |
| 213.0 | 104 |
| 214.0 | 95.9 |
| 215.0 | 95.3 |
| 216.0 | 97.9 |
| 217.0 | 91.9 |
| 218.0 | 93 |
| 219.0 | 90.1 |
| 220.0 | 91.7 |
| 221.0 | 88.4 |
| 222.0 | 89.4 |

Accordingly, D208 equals 118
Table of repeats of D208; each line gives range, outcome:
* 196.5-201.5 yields 95.9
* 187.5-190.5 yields 90.8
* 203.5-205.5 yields 124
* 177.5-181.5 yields 95.3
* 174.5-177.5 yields 82.1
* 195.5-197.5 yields 85.4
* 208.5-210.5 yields 105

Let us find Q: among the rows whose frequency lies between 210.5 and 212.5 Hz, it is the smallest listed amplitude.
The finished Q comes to 104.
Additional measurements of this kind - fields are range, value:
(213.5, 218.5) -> 91.9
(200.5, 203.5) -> 117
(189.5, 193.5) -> 70.1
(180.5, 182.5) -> 106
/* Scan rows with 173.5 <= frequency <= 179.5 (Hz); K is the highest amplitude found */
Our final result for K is 107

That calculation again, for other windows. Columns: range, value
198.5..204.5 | 128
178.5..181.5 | 114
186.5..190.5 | 106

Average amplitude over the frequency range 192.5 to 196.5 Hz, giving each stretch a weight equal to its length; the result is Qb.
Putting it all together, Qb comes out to 75.2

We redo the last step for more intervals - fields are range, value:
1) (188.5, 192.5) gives 87.3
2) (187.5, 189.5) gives 99.9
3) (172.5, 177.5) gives 85.1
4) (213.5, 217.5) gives 95.2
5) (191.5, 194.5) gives 72.9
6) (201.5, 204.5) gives 126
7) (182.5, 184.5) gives 104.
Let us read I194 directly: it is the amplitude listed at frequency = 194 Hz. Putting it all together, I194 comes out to 68.6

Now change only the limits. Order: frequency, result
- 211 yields 113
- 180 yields 114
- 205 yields 132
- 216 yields 97.9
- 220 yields 91.7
